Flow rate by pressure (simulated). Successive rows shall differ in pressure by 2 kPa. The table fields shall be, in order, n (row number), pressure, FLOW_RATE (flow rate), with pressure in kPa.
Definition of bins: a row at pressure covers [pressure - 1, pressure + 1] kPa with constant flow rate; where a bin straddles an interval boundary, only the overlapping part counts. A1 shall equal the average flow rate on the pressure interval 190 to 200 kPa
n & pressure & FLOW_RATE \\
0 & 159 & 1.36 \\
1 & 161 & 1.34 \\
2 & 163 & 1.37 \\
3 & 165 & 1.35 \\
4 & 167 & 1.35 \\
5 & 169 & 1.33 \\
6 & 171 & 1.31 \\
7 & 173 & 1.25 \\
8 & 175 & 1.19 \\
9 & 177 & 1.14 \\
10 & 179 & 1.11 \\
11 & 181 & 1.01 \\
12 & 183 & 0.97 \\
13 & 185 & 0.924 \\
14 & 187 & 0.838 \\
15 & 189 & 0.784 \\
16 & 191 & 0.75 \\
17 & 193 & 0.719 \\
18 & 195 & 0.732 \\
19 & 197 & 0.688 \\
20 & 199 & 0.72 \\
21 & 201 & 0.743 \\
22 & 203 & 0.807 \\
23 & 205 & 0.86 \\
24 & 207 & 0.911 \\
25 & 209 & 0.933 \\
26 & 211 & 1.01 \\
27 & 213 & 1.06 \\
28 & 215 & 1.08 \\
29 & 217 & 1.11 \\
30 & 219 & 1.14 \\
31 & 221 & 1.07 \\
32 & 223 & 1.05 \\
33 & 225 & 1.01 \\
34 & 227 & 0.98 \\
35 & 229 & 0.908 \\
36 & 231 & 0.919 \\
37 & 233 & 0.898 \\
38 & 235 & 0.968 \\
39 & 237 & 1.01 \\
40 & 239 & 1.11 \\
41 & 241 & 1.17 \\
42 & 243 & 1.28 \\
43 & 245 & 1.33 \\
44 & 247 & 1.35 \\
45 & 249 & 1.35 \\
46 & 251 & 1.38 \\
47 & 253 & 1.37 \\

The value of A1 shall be 0.722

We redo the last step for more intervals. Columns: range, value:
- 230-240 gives 0.981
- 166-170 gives 1.34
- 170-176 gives 1.25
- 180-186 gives 0.968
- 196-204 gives 0.74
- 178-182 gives 1.06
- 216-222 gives 1.11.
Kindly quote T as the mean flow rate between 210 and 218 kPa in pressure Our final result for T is 1.07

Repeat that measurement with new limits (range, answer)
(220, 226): 1.04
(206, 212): 0.951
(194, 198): 0.71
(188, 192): 0.767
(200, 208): 0.83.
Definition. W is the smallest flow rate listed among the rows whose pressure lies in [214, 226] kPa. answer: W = 1.01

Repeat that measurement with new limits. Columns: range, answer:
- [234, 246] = 0.968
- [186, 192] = 0.75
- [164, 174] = 1.25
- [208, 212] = 0.933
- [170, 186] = 0.924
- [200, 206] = 0.743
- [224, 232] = 0.908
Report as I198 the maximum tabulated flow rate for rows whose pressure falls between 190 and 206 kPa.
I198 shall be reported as 0.86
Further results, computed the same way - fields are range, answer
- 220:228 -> 1.07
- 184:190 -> 0.924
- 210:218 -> 1.11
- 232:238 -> 1.01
